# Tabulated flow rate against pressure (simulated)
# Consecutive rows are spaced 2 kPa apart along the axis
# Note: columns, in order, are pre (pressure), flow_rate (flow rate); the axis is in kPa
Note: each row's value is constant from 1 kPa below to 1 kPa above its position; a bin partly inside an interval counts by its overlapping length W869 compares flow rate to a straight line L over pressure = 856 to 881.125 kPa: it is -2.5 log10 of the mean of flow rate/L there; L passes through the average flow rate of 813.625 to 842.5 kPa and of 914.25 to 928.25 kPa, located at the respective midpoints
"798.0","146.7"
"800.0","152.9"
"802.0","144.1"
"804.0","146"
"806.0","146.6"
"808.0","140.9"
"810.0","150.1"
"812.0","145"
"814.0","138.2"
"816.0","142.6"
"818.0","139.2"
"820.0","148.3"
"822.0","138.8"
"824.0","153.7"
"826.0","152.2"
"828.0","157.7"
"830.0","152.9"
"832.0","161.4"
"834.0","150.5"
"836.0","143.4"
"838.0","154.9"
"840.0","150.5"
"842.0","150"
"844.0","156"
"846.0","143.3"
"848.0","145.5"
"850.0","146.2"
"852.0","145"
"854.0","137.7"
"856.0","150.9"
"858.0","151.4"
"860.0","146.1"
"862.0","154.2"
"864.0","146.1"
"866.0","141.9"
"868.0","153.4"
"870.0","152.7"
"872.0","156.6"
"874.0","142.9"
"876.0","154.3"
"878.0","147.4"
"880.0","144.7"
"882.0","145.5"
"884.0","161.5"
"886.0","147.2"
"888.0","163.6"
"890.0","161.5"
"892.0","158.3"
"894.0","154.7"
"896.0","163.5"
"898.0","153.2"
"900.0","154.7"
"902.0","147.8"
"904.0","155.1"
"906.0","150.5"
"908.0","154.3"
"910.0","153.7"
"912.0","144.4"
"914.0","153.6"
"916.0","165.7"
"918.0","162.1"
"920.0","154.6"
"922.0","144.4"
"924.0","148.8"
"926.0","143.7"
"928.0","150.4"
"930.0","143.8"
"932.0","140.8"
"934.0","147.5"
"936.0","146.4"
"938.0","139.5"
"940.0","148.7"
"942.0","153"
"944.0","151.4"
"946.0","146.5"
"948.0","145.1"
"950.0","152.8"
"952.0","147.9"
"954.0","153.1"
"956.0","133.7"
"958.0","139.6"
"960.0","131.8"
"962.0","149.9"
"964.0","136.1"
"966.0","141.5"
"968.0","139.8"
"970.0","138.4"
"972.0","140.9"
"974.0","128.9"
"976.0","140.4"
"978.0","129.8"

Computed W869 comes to 0.01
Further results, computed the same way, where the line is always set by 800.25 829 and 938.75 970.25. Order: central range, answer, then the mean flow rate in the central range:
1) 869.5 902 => -0.061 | 154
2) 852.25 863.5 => -0.016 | 148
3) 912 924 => -0.070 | 154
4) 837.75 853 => -0.021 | 149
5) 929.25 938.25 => 0.006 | 144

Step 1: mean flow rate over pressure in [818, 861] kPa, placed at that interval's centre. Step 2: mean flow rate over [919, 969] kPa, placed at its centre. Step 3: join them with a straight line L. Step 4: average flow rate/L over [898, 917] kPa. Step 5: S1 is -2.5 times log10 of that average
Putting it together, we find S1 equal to -0.05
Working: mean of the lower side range 149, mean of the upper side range 145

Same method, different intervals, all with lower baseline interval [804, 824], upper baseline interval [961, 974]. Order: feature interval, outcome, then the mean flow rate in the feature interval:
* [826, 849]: -0.06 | 151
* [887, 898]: -0.13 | 160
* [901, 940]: -0.06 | 150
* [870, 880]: -0.06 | 150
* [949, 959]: -0.04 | 145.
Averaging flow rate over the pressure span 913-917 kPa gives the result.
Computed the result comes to 160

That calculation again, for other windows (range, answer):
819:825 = 147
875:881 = 149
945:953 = 148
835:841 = 150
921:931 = 146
